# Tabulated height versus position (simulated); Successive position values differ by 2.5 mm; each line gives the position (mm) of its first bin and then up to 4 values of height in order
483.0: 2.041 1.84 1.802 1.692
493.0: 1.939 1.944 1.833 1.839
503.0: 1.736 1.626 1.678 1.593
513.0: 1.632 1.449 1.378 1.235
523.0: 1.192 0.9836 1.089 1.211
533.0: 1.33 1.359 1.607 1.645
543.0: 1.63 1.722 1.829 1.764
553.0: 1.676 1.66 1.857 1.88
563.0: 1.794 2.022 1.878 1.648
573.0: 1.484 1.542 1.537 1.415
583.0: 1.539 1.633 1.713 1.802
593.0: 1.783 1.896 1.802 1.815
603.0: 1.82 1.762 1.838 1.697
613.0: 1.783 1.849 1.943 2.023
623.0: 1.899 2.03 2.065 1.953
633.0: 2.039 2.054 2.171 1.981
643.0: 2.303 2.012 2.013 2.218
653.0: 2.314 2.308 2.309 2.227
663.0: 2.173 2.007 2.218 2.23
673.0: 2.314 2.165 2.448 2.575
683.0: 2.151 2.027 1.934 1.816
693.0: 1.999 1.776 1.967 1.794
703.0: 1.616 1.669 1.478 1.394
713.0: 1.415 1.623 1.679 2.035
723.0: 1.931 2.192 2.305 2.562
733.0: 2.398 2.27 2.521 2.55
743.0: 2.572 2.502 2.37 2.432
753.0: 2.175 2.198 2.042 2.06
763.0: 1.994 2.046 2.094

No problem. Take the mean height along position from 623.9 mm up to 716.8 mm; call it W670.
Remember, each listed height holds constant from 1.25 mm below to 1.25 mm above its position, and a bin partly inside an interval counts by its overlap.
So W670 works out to 2.02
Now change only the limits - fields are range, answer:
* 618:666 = 2.11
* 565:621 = 1.74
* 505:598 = 1.59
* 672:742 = 2.02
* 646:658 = 2.21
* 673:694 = 2.15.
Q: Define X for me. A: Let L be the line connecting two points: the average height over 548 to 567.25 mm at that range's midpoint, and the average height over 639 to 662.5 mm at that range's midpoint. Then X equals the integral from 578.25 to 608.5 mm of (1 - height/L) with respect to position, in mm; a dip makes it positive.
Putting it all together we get 3.57 mm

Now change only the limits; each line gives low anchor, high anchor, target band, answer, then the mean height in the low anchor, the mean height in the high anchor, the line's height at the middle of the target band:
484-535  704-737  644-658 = -3.0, 1.55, 1.92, 1.8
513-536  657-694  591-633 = -2.0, 1.26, 2.17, 1.79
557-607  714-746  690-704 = 1.9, 1.73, 2.23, 2.12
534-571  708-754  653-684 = -4.1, 1.73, 2.14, 2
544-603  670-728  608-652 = -4.4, 1.73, 1.93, 1.82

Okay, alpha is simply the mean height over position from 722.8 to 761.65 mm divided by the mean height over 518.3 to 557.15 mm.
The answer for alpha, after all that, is 1.6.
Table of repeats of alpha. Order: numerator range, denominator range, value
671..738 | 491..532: 1.31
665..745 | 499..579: 1.30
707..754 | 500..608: 1.32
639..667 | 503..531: 1.56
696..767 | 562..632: 1.15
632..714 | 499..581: 1.29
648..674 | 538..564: 1.28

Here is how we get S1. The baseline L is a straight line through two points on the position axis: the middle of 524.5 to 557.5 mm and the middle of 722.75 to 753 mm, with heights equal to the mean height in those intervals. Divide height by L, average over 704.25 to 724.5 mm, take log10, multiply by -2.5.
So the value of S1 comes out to 0.35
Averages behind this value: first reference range 1.51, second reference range 2.39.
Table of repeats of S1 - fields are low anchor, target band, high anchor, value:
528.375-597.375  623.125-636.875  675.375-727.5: -0.14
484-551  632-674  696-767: -0.15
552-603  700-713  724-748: 0.42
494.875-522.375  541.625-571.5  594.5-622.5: -0.04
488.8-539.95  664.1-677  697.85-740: -0.19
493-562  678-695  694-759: -0.07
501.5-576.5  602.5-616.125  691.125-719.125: -0.11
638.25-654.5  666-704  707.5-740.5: 0.01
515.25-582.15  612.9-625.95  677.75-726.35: -0.14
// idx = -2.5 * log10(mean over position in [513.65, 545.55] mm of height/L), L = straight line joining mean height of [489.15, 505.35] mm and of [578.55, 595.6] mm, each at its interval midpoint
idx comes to 0.28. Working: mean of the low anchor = 1.82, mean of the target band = 1.36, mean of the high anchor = 1.66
